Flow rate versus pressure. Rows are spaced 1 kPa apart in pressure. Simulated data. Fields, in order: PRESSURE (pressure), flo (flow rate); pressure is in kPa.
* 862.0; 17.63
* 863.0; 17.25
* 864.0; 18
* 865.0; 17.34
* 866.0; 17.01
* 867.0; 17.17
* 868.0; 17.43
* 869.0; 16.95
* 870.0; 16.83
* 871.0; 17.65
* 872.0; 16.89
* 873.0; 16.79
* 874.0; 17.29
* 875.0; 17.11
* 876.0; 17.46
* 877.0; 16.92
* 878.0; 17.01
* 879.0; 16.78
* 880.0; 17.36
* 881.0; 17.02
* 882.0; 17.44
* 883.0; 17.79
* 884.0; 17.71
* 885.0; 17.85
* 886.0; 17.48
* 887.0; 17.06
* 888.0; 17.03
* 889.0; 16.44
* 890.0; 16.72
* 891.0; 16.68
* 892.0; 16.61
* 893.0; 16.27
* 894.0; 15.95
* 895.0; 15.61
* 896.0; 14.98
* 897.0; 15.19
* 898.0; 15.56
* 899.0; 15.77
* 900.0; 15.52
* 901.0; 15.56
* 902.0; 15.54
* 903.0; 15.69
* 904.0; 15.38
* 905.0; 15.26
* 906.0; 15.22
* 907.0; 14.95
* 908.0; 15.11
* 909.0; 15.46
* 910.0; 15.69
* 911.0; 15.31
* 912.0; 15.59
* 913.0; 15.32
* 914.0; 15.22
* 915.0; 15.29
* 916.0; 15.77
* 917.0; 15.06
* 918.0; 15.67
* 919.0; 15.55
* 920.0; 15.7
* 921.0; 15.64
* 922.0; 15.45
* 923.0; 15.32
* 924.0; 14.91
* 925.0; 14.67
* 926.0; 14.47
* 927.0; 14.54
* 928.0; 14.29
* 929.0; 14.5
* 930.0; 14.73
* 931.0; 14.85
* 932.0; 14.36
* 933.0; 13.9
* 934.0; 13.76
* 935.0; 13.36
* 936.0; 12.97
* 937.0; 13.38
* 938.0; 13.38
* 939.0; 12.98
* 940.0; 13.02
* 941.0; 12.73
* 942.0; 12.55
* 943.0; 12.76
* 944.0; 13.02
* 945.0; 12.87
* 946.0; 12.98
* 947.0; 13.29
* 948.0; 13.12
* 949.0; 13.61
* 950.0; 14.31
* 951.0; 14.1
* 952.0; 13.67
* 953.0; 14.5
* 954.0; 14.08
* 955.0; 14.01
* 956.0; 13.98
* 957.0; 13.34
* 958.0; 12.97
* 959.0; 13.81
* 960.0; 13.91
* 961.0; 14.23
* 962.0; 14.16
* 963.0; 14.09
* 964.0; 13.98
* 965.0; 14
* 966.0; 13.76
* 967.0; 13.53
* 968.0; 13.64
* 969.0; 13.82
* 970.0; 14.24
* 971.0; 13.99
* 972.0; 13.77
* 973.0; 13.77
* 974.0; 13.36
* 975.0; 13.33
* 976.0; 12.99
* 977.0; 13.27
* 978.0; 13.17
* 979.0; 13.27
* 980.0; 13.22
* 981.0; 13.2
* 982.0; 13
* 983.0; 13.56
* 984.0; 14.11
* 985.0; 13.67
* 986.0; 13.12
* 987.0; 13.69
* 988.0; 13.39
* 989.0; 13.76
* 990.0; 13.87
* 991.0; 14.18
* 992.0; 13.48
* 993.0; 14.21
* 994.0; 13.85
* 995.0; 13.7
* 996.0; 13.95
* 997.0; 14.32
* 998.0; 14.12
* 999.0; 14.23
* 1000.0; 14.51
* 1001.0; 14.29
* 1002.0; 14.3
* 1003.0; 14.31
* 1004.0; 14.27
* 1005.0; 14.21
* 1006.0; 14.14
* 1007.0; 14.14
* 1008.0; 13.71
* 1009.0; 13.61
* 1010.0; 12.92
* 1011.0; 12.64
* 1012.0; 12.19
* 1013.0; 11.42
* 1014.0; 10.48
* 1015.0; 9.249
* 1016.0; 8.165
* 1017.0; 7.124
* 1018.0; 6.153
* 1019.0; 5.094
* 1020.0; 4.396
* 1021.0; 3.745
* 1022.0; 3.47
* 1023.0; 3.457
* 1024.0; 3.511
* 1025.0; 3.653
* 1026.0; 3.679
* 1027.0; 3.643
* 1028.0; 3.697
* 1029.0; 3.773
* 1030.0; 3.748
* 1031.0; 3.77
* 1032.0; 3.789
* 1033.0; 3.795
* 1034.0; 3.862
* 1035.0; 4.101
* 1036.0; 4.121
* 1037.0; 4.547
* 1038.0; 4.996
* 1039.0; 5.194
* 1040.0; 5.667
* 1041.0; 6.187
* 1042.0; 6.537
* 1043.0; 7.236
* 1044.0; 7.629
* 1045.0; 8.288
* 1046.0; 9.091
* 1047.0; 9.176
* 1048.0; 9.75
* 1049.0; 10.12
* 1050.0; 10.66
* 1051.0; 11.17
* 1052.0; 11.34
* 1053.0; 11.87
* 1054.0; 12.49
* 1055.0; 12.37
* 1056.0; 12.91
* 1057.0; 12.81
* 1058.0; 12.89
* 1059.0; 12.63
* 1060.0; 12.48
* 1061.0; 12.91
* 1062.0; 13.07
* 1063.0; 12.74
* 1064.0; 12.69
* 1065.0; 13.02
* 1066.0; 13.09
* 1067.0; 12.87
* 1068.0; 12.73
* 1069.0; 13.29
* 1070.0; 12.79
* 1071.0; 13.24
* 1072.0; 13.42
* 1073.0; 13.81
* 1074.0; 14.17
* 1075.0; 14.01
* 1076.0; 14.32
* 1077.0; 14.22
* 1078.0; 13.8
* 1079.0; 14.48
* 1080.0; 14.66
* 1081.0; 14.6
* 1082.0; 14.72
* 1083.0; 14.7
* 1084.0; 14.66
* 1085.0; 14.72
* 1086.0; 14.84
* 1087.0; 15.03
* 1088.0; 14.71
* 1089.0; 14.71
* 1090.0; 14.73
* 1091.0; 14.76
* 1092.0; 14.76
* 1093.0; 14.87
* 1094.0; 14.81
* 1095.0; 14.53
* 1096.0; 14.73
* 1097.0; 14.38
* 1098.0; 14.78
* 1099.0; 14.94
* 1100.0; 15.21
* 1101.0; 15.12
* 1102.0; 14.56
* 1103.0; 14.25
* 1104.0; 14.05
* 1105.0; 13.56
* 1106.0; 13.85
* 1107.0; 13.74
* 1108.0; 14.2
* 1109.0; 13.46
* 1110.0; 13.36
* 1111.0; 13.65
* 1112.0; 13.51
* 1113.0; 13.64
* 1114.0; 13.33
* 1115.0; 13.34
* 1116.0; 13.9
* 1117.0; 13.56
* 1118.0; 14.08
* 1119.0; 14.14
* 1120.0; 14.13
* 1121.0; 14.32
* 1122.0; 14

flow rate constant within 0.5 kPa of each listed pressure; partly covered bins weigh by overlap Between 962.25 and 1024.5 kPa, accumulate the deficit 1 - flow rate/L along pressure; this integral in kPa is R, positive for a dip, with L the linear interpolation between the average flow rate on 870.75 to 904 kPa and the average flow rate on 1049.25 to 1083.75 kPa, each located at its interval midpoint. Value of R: 9.8 kPa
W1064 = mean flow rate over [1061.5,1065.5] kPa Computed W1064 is 12.9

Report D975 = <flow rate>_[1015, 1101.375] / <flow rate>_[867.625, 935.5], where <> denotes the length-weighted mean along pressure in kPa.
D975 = 0.7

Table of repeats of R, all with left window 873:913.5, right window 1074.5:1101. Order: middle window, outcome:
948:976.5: 3.4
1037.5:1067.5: 9.0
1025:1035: 7.5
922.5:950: 3.8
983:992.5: 1.1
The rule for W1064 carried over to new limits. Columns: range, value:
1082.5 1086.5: 14.7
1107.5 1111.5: 13.7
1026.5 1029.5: 3.7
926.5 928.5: 14.4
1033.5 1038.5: 4.33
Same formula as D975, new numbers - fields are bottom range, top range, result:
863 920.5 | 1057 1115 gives 0.85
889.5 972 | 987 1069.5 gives 0.68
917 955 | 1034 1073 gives 0.73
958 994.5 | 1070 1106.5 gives 1.06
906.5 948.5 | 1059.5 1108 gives 0.98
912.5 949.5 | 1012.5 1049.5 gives 0.41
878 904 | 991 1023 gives 0.70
